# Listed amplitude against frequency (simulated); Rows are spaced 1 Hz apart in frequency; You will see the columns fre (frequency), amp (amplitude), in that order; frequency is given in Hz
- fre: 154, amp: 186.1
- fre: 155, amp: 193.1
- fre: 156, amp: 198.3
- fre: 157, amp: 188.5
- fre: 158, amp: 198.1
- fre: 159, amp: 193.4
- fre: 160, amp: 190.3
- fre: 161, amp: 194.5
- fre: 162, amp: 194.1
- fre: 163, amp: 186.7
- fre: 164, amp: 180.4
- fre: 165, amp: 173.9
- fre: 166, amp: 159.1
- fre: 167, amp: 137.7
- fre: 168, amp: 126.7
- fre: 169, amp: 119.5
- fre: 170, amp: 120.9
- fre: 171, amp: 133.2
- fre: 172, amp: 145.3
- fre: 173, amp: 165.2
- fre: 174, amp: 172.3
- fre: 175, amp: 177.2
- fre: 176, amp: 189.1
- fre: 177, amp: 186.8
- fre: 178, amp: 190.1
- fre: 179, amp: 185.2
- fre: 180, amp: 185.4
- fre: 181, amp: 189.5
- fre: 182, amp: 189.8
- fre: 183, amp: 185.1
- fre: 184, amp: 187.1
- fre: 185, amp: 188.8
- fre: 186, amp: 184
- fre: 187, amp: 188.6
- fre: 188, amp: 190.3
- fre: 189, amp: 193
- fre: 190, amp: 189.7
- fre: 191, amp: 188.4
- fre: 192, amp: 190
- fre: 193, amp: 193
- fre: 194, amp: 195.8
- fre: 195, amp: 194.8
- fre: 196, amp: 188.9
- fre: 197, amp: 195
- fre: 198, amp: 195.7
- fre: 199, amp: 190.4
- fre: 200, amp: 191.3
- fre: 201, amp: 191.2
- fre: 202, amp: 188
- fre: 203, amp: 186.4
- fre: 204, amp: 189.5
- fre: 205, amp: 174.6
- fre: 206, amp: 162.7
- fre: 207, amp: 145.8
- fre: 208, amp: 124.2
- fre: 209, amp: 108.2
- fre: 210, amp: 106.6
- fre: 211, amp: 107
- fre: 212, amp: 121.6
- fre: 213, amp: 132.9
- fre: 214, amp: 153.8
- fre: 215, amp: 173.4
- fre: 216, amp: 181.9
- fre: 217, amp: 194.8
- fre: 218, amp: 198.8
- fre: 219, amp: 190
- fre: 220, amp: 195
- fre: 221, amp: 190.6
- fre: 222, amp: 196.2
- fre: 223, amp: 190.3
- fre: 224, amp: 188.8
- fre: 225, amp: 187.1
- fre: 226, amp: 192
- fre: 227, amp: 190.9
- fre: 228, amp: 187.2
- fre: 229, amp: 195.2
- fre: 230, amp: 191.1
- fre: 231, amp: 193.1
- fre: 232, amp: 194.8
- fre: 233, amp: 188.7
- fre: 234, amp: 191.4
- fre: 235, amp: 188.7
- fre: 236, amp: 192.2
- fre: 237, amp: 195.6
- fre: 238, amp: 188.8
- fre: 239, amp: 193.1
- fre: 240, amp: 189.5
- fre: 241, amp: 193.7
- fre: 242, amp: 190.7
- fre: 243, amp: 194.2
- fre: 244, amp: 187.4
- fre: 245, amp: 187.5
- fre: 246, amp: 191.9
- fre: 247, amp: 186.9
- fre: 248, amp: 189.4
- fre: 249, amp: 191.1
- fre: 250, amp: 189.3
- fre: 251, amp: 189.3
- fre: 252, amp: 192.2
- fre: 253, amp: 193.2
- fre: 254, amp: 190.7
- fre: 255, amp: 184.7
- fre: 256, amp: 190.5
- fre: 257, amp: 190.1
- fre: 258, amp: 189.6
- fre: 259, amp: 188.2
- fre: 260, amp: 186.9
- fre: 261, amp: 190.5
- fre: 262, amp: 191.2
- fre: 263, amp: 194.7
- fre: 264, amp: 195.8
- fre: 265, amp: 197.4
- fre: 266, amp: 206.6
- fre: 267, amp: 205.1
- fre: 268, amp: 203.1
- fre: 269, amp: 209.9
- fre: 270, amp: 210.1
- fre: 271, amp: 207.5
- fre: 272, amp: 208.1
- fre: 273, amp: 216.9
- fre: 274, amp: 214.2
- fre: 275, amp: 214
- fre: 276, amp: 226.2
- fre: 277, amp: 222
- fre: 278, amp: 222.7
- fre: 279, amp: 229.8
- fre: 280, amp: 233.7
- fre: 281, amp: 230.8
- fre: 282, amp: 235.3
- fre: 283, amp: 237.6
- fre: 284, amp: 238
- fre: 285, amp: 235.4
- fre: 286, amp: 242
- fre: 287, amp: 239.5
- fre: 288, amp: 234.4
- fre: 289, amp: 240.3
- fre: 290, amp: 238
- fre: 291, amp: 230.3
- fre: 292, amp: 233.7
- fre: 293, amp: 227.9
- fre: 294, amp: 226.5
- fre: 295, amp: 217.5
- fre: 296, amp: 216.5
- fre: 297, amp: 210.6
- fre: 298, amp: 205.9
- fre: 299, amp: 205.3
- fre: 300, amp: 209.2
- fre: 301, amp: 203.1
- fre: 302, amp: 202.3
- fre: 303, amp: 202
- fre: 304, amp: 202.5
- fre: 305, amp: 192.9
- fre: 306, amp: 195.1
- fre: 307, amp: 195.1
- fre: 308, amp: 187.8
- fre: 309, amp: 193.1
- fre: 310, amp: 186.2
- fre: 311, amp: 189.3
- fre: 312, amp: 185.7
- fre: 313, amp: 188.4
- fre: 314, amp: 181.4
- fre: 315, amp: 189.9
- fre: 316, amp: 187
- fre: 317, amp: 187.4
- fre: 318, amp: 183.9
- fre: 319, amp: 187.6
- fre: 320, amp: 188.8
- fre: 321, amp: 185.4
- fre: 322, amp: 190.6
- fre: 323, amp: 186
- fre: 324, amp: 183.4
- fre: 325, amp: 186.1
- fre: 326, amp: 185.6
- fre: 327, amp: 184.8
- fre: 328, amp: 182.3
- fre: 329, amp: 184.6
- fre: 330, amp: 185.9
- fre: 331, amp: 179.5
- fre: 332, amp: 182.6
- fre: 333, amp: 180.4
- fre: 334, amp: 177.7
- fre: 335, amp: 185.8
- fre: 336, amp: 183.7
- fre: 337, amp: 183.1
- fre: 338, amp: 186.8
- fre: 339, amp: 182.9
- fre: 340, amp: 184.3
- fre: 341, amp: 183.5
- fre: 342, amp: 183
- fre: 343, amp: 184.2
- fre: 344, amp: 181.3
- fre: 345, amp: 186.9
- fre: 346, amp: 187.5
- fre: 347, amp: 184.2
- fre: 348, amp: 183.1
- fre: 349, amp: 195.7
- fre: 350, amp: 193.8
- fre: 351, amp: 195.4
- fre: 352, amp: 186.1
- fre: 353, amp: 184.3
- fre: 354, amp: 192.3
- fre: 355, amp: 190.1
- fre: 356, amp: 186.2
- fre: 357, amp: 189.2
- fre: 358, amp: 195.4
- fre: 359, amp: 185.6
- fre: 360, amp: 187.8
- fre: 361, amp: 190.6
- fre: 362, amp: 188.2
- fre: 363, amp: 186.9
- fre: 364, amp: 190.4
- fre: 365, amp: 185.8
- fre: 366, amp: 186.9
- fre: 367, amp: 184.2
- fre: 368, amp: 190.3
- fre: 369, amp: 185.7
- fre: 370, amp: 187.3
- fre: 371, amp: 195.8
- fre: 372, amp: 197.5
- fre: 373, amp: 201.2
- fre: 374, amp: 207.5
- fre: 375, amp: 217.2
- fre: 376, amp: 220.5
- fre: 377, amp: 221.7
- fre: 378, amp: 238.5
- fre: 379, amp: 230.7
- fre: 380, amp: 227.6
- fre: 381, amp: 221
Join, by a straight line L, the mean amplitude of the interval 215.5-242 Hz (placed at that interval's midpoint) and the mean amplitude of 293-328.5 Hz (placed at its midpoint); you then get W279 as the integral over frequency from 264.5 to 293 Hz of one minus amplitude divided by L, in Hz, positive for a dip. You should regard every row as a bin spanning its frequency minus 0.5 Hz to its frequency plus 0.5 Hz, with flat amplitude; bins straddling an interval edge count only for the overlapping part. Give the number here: -4.4 Hz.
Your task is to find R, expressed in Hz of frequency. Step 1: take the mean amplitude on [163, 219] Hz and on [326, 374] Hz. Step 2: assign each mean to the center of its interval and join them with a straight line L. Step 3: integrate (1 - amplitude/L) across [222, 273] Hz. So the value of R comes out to -4.75 Hz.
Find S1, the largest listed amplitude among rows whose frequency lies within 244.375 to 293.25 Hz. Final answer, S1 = 242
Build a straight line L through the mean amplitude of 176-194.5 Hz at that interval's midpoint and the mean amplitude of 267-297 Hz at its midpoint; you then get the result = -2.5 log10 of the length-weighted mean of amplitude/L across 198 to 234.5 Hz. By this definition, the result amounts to 0.15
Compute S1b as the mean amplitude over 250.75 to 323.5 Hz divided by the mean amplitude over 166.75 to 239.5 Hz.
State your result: 1.2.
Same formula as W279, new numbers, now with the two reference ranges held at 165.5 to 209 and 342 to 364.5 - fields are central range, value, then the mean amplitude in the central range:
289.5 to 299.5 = -2.0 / 221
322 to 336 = 0.2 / 184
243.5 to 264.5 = -1.1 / 190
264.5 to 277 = -2.0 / 210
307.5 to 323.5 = -0.2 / 187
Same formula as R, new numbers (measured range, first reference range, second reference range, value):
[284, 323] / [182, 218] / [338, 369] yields -4.9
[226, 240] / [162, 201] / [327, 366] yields -0.9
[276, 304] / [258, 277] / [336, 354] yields -3.6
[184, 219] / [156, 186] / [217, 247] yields 1.7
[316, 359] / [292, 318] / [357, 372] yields 1.7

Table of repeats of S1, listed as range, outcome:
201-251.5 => 198.8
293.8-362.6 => 226.5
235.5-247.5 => 195.6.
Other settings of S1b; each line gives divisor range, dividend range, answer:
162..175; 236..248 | 1.24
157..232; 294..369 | 1.08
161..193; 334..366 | 1.07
